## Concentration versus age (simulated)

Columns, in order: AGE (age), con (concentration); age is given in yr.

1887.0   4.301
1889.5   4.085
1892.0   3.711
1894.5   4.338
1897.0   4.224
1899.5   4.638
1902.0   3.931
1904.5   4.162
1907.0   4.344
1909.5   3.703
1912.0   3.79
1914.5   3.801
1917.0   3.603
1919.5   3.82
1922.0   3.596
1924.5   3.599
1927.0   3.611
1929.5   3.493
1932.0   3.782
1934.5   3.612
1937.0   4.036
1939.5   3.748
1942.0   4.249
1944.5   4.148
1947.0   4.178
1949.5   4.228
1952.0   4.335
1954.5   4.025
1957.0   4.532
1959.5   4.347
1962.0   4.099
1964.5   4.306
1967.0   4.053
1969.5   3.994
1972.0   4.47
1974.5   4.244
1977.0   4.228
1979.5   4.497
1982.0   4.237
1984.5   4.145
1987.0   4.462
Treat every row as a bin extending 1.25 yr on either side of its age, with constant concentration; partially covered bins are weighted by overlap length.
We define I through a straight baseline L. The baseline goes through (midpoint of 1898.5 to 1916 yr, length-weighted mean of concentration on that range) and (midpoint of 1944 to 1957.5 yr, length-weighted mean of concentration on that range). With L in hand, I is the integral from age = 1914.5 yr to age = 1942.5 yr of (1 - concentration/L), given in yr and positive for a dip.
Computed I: 2.7 yr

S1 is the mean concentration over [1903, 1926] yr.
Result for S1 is 3.82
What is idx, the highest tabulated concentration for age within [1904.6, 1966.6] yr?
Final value 4.532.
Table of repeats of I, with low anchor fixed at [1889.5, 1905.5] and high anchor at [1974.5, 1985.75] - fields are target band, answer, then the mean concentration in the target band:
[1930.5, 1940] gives 1.0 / 3.79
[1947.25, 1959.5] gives -0.1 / 4.28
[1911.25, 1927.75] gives 2.0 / 3.69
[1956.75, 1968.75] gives 0.0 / 4.23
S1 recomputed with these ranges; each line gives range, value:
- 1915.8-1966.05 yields 3.97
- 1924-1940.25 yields 3.7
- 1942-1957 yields 4.22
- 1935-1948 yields 4.04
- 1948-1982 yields 4.26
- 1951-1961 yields 4.3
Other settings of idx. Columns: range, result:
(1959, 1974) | 4.47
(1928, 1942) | 4.249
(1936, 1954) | 4.335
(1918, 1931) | 3.82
